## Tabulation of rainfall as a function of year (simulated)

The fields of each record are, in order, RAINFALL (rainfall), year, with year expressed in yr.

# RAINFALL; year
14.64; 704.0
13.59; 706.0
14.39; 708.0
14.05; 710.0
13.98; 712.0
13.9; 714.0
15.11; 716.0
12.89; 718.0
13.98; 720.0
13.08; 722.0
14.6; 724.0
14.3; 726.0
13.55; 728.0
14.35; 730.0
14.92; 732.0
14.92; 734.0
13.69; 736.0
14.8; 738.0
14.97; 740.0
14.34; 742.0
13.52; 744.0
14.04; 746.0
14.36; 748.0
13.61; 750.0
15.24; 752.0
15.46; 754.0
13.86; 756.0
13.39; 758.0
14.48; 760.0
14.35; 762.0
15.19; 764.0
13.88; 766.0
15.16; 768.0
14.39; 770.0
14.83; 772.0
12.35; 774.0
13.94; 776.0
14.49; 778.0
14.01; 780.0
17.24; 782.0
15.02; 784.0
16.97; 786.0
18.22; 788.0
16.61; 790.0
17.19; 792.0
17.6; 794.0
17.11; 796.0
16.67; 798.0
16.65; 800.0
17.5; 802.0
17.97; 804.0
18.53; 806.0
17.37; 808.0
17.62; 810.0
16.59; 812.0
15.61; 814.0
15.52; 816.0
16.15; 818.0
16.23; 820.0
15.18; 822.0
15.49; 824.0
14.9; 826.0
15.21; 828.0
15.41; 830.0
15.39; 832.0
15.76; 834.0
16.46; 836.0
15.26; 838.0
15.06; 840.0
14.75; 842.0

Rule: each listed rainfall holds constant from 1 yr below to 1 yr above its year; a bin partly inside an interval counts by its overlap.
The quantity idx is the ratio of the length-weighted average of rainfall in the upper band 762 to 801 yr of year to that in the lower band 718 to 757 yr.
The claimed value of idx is 1.1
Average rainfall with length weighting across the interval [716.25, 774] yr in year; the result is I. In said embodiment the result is 14.3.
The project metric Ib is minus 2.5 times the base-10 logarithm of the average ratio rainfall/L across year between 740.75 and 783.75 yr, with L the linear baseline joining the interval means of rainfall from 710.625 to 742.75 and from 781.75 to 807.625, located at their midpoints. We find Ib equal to 0.10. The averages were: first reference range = 14.2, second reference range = 17.2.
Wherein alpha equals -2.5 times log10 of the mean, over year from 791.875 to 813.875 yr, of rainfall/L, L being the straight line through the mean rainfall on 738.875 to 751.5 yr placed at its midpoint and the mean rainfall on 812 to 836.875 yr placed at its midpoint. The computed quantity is -0.14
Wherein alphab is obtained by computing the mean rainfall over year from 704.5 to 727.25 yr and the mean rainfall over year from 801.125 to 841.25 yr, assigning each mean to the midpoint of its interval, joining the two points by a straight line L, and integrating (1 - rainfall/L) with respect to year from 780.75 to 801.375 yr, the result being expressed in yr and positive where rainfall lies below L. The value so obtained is -1.8 yr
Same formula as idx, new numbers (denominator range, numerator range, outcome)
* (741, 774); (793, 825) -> 1.17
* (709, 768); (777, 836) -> 1.15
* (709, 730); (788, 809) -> 1.24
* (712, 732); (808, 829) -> 1.14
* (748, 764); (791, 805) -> 1.20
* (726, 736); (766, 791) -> 1.06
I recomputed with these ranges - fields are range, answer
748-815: 15.7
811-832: 15.6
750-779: 14.3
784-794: 17.1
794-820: 16.9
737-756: 14.4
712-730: 14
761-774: 14.5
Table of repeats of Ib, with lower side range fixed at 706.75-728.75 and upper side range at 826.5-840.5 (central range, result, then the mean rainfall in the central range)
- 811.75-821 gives -0.05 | 16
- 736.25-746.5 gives 0.00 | 14.3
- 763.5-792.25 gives -0.03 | 15.3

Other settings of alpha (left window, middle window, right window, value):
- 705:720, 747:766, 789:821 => 0.071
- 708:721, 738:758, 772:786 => 0.002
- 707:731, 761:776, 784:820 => 0.108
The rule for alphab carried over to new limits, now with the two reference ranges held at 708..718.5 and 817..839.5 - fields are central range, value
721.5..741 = -0.1 yr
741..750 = 0.3 yr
